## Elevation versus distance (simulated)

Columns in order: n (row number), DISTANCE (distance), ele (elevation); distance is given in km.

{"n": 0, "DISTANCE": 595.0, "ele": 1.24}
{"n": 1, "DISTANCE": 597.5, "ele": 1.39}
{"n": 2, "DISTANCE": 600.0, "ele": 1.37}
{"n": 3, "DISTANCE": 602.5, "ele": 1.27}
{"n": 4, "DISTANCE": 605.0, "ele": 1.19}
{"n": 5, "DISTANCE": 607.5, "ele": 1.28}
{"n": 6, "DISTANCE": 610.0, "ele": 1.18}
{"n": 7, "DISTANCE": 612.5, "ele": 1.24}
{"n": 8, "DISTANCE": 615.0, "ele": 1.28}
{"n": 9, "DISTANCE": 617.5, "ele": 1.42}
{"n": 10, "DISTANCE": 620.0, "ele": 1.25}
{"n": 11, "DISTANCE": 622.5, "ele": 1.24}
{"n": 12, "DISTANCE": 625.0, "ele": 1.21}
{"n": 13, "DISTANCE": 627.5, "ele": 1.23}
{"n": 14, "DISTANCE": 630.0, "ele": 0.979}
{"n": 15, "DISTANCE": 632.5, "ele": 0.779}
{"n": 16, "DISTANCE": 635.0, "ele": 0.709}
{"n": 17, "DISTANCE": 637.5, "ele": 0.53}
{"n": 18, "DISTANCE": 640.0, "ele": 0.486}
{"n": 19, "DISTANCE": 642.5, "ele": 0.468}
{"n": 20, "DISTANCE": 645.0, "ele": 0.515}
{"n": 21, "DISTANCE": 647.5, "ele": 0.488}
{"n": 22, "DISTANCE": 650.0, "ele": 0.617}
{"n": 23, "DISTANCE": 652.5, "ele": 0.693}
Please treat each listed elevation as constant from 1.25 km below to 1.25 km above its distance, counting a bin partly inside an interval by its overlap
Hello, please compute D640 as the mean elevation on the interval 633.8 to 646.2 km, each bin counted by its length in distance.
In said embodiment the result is 0.541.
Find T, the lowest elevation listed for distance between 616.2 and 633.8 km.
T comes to 0.779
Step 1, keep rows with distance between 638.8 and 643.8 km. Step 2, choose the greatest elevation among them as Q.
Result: 0.486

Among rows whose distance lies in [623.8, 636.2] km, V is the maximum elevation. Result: 1.23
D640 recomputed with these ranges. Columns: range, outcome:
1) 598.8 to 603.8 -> 1.32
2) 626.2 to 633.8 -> 0.996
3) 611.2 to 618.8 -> 1.31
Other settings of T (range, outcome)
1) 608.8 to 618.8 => 1.18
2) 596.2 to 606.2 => 1.19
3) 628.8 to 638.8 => 0.53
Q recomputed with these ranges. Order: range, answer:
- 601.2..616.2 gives 1.28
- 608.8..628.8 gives 1.42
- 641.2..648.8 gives 0.515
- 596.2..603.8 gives 1.39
